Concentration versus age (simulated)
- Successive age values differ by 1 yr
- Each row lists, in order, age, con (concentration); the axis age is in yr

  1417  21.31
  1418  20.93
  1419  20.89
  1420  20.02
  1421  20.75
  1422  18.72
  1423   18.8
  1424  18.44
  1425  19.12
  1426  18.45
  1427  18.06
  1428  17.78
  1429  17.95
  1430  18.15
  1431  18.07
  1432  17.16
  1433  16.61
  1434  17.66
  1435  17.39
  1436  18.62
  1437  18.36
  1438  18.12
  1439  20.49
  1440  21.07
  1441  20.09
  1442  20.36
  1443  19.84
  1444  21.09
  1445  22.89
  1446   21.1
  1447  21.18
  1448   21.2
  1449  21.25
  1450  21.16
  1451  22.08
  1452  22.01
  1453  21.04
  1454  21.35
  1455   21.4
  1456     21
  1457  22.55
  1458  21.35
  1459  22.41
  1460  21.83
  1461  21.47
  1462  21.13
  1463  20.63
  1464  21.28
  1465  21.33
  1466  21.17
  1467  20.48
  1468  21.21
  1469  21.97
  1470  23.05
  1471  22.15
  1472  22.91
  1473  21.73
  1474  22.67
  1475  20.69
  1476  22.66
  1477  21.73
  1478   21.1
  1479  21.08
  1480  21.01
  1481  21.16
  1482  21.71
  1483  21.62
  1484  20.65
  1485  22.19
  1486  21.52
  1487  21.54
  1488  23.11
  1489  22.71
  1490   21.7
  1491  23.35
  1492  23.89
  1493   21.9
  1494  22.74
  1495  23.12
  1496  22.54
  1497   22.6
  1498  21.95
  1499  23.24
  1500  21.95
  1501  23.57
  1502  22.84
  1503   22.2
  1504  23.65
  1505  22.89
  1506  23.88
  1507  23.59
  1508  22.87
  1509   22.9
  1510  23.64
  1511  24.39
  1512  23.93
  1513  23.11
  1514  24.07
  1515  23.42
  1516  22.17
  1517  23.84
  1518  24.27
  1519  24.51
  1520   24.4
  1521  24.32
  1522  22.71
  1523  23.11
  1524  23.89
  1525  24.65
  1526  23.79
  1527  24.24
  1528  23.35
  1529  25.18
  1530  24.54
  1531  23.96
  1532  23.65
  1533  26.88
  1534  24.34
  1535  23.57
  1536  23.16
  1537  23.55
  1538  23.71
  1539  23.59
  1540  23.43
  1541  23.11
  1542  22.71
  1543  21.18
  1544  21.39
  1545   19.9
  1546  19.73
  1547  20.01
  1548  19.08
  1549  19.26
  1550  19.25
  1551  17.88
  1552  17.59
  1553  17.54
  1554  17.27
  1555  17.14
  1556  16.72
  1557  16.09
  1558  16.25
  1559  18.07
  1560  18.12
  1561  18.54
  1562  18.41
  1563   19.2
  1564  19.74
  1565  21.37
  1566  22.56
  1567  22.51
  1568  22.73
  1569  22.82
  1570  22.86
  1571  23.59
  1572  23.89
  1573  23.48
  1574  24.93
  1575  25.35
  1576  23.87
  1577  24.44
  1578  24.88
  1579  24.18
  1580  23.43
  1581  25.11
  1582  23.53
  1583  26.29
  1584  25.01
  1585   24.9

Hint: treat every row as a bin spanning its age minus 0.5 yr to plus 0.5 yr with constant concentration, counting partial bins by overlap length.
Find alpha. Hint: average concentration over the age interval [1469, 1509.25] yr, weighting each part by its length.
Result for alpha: 22.4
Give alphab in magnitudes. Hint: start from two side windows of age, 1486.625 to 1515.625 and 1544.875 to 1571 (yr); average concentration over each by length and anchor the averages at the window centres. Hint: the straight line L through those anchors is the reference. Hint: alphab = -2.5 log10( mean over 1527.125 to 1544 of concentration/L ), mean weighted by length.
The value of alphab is -0.14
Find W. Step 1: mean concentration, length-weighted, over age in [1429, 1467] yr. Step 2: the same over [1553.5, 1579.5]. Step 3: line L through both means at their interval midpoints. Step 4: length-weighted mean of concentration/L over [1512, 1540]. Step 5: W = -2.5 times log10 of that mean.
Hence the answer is -0.148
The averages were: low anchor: 20.4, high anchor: 21.1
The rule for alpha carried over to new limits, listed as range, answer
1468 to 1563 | 22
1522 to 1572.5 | 21.4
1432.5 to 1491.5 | 21.2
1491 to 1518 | 23.1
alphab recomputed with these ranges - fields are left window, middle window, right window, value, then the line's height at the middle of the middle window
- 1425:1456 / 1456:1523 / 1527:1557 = -0.10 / 20.6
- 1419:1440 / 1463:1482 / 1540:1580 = -0.12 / 19.3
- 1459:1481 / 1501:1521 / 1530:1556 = -0.10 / 21.4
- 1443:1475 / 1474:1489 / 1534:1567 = -0.02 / 21.2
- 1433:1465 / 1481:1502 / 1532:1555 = -0.07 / 20.9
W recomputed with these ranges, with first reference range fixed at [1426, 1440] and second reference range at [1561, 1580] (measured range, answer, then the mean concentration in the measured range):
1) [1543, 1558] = 0.19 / 18.5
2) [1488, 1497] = -0.13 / 22.8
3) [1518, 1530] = -0.14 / 24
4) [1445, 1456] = -0.15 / 21.4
